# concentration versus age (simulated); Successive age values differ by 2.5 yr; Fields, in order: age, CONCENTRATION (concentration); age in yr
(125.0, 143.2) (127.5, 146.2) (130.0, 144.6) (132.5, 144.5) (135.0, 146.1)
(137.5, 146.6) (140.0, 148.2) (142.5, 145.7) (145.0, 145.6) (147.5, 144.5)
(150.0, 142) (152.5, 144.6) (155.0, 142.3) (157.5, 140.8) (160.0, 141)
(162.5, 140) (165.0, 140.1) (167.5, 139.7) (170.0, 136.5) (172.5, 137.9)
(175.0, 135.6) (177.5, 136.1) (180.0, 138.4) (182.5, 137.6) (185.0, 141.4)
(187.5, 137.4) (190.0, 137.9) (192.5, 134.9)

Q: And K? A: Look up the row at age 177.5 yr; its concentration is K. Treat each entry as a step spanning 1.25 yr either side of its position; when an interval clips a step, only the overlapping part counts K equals 136.1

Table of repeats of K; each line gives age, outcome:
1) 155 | 142.3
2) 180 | 138.4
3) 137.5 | 146.6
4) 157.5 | 140.8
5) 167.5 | 139.7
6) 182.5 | 137.6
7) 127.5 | 146.2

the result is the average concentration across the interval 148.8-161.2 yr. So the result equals 142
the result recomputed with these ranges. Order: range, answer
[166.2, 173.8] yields 138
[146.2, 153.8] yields 144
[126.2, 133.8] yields 145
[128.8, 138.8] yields 145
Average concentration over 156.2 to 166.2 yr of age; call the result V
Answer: 140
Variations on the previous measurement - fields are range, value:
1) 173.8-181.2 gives 137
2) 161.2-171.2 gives 139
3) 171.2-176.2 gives 137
